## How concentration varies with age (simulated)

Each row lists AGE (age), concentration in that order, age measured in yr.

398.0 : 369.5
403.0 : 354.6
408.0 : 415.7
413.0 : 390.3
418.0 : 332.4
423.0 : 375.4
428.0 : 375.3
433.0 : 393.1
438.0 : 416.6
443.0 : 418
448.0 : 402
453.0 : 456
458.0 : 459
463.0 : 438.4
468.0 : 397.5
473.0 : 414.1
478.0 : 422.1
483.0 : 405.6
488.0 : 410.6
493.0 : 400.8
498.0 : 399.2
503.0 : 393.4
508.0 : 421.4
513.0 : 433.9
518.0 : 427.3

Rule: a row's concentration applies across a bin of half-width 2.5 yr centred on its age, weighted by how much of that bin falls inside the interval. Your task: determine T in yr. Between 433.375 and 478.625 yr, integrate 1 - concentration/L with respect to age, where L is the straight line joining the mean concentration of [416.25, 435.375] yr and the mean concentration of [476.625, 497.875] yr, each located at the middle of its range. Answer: -4.1 yr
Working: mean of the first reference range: 370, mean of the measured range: 423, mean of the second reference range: 408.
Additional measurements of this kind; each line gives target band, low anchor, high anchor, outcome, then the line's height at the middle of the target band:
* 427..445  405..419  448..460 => 0.7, 419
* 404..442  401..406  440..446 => 0.2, 388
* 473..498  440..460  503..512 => 0.8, 422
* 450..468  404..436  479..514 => -2.2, 395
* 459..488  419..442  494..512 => -1.3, 399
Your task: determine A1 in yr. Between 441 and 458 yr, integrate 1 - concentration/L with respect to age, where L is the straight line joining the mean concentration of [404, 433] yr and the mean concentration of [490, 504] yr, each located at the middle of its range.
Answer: -1.95 yr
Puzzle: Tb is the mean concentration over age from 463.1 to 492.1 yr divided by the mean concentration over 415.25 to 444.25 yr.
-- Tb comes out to 1.07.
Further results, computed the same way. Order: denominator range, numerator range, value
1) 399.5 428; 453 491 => 1.13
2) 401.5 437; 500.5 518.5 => 1.10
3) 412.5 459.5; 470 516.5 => 1.03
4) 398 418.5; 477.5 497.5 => 1.08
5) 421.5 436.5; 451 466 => 1.17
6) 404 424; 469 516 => 1.09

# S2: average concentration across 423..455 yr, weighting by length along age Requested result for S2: 407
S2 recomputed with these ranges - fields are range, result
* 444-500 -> 419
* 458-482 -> 422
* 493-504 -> 398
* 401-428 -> 374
